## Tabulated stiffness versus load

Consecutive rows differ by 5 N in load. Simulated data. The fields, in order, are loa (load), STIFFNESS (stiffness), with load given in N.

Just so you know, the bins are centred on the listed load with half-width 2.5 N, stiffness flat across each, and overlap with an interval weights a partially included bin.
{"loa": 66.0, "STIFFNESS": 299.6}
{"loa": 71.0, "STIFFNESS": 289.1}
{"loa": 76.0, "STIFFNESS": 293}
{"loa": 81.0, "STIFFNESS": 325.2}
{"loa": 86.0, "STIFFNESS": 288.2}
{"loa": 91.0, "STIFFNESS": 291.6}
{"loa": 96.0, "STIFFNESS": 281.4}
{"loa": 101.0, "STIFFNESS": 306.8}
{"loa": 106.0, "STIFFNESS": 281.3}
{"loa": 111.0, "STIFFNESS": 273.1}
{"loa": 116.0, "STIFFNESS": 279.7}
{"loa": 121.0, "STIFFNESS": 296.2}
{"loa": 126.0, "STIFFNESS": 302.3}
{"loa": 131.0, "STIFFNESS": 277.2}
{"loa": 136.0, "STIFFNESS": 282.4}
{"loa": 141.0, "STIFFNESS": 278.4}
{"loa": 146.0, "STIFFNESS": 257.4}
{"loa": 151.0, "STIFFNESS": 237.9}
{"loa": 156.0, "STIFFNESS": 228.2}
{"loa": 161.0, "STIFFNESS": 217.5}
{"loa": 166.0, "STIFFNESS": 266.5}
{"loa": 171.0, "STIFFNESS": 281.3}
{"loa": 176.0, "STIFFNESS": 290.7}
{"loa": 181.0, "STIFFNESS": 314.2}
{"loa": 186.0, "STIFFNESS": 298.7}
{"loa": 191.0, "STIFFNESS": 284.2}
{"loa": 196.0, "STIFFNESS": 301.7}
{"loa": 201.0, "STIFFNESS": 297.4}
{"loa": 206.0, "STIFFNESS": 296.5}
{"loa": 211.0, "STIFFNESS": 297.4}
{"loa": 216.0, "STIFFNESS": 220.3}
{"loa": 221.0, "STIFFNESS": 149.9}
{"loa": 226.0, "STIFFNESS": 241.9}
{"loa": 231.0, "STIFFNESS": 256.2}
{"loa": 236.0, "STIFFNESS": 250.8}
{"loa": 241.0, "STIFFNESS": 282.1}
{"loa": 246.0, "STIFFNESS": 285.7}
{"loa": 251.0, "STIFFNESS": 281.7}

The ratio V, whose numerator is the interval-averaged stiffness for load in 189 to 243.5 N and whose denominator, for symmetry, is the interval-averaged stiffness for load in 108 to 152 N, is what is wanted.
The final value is 0.9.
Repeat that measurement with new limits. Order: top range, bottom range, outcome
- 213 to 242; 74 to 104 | 0.78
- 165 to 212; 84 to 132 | 1.02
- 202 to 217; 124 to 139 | 0.97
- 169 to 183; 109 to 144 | 1.04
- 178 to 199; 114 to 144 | 1.05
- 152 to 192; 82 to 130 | 0.94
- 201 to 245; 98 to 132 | 0.88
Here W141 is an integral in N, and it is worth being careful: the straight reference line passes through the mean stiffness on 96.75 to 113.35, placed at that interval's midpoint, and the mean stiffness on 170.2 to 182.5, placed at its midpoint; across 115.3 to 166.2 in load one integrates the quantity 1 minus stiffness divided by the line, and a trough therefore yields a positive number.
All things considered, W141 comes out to 4.5 N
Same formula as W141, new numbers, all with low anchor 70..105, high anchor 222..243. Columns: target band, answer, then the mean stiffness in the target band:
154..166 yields 1.8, 232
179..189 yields -1.5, 305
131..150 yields 0.6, 271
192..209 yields -2.5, 297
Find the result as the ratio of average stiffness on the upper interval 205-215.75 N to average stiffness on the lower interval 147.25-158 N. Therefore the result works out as 1.19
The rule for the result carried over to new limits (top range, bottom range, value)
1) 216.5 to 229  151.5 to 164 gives 0.89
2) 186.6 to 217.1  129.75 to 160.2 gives 1.12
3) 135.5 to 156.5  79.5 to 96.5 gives 0.87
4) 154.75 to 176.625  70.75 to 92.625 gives 0.86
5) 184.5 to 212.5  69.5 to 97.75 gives 1.00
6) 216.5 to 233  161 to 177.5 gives 0.80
